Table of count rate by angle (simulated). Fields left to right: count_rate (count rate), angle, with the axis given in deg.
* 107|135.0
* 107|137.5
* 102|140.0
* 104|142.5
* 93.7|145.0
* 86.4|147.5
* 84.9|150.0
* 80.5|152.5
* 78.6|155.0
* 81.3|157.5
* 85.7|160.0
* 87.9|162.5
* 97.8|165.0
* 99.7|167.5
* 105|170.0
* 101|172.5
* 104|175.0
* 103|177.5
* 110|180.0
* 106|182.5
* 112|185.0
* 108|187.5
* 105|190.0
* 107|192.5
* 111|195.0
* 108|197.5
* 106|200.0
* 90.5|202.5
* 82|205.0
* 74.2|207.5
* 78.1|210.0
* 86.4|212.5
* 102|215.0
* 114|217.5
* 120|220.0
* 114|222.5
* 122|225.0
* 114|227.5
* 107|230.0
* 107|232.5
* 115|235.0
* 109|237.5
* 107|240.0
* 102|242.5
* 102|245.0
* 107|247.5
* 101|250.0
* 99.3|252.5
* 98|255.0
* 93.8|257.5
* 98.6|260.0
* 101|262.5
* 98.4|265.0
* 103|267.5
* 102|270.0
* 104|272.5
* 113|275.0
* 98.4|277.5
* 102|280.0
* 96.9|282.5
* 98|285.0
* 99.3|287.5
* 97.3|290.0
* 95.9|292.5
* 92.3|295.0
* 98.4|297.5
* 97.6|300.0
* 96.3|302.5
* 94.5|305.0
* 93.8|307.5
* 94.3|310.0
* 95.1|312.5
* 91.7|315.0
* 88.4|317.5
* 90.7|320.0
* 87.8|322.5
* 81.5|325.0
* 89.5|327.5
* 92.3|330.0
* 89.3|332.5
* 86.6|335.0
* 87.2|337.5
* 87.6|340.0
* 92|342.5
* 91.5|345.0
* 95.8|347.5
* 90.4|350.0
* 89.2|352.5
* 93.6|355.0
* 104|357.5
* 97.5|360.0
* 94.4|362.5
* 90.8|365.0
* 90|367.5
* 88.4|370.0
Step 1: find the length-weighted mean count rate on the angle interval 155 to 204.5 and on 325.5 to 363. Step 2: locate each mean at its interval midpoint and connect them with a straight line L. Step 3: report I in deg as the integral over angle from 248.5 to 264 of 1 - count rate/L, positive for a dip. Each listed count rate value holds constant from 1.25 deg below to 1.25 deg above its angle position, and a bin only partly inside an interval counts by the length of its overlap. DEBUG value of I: -0.36 deg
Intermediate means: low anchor 101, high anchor 91.8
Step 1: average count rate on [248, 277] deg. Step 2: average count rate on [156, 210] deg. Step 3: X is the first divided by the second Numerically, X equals 1.0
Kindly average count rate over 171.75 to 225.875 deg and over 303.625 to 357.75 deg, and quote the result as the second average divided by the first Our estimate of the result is 0.89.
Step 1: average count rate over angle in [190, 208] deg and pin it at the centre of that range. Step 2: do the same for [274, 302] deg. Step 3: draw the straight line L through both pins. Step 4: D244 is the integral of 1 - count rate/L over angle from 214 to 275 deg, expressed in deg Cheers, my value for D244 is -4.6 deg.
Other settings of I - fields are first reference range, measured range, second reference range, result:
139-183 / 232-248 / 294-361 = -2.29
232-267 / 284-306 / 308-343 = -0.41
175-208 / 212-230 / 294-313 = -1.89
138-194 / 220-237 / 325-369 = -3.20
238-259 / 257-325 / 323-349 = -0.90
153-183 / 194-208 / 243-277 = 0.26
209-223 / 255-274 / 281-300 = -0.26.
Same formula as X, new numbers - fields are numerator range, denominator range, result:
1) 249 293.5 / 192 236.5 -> 0.97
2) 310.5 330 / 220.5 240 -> 0.80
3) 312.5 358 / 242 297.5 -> 0.90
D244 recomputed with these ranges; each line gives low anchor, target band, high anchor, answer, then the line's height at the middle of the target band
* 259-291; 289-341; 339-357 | 2.3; 96.1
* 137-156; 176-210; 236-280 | -1.7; 96.1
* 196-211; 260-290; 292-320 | -2.6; 93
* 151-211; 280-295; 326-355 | -0.8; 92.4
